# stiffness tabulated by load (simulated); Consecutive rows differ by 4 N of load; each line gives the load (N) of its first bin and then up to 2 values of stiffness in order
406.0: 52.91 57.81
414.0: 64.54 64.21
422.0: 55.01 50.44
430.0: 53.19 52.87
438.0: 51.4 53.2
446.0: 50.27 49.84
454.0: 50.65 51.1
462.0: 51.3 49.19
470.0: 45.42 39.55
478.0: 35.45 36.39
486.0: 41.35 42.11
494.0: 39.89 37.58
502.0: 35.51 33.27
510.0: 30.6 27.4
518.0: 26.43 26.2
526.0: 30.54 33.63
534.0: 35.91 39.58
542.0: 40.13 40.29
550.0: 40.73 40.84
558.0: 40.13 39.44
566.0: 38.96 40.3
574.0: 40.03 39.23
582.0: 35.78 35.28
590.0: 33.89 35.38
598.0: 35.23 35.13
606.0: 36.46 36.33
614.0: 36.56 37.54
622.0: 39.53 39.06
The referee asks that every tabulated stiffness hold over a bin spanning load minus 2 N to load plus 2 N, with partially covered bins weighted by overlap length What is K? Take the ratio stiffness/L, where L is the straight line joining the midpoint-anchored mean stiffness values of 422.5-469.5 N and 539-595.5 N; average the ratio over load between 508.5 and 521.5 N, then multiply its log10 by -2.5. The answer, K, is 0.499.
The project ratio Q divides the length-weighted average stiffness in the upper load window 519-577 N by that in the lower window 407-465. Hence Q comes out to 0.7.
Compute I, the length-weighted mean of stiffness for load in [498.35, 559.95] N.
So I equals 34.8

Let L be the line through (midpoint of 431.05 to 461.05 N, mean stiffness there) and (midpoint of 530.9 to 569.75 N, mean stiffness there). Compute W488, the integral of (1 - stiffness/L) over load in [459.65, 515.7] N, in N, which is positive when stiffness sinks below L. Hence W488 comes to 9.27 N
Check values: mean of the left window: 51.4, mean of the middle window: 39.1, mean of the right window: 39.4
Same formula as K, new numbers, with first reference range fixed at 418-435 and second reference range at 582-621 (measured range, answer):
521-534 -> 0.36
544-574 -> 0.01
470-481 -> 0.25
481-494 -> 0.19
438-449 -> 0.02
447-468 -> 0.01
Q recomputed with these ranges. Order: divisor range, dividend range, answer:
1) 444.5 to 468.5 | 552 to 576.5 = 0.79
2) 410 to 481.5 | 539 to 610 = 0.75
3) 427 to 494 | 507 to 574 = 0.76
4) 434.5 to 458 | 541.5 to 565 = 0.79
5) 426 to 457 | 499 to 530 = 0.59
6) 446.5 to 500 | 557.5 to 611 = 0.85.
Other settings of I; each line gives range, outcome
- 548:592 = 38.6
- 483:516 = 36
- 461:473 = 47.7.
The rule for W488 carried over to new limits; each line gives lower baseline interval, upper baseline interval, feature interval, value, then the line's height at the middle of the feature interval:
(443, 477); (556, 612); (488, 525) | 9.3 N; 44.1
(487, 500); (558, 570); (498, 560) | 7.7 N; 39.8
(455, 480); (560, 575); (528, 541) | 1.5 N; 41.6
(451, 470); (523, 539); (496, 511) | 2.2 N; 40.3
